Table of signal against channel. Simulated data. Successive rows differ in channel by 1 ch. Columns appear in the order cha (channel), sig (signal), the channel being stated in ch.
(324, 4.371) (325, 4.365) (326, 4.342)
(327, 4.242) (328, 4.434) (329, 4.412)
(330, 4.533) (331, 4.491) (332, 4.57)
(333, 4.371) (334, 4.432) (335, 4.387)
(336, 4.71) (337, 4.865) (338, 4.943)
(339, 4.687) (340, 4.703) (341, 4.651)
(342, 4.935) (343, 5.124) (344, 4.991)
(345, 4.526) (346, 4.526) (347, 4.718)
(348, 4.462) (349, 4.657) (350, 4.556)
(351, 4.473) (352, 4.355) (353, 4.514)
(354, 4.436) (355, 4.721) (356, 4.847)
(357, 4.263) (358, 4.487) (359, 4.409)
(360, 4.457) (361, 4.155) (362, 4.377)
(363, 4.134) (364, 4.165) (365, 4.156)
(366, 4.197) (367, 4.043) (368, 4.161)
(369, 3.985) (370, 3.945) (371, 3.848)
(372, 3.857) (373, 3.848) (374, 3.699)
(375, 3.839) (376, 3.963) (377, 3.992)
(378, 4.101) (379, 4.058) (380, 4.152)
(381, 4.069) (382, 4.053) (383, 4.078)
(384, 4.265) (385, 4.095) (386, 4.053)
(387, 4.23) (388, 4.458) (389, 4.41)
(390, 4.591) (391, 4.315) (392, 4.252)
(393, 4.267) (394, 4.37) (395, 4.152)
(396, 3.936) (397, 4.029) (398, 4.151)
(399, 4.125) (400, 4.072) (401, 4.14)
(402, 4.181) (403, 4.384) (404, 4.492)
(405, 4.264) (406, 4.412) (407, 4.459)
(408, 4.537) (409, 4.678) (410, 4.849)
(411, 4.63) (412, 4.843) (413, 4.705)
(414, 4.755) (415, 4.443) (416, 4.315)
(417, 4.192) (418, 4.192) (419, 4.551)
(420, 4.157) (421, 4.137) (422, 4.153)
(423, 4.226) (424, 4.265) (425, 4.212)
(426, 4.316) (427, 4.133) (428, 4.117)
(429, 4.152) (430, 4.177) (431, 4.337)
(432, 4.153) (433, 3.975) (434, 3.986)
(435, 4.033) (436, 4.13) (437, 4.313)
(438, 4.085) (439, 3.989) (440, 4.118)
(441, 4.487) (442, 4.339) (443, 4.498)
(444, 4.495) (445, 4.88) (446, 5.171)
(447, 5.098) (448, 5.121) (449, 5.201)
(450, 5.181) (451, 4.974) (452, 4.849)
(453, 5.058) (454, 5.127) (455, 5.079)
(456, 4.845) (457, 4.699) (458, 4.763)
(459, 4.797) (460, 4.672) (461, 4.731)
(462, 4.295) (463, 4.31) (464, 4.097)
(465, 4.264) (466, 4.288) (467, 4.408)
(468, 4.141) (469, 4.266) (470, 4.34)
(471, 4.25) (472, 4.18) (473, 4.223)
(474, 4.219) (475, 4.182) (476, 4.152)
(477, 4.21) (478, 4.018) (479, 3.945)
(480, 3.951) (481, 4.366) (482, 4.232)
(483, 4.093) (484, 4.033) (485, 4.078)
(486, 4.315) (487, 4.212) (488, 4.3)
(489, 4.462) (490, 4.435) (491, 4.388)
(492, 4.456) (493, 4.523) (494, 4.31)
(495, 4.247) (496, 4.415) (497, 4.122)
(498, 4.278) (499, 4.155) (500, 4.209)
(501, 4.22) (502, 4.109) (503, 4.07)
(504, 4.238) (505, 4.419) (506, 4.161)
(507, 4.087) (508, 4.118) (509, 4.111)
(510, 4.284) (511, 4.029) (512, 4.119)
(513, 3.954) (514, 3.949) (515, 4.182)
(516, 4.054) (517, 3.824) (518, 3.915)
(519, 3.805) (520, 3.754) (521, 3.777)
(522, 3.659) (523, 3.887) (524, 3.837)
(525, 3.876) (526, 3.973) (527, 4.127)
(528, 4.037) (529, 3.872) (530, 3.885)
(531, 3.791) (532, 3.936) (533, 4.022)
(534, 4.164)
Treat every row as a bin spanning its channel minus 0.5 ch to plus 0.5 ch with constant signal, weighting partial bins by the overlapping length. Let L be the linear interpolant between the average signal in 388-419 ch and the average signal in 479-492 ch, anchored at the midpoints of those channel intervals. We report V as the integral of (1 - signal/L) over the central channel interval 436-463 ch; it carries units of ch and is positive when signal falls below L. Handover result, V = -2.6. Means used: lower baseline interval 4.38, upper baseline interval 4.24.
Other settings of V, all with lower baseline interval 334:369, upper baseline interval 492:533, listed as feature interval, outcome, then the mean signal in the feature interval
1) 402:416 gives -0.6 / 4.55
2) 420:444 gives 0.5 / 4.19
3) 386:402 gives 0.6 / 4.23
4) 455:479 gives -1.0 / 4.37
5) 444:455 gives -2.1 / 5.04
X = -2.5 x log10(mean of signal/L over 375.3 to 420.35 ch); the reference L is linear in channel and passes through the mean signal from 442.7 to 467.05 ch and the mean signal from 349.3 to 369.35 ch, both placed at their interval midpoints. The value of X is 0.05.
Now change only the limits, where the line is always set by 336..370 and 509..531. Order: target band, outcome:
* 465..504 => -0.04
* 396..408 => 0.02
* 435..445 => -0.02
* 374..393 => 0.06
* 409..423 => -0.04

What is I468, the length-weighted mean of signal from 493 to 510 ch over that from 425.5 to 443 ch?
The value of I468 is 1.01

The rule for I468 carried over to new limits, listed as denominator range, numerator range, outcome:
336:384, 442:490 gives 1.03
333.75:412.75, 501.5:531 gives 0.92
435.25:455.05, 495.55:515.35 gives 0.89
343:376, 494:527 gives 0.94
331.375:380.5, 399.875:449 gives 1.00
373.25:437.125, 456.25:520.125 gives 1.00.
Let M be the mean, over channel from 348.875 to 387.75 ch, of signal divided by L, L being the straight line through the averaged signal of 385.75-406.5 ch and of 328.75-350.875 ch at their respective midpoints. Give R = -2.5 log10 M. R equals 0.06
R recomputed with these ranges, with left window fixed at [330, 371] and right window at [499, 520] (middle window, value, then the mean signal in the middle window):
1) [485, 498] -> -0.05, 4.34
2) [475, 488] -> 0.00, 4.14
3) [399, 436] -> 0.00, 4.32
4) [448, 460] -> -0.17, 4.96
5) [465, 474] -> -0.02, 4.26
